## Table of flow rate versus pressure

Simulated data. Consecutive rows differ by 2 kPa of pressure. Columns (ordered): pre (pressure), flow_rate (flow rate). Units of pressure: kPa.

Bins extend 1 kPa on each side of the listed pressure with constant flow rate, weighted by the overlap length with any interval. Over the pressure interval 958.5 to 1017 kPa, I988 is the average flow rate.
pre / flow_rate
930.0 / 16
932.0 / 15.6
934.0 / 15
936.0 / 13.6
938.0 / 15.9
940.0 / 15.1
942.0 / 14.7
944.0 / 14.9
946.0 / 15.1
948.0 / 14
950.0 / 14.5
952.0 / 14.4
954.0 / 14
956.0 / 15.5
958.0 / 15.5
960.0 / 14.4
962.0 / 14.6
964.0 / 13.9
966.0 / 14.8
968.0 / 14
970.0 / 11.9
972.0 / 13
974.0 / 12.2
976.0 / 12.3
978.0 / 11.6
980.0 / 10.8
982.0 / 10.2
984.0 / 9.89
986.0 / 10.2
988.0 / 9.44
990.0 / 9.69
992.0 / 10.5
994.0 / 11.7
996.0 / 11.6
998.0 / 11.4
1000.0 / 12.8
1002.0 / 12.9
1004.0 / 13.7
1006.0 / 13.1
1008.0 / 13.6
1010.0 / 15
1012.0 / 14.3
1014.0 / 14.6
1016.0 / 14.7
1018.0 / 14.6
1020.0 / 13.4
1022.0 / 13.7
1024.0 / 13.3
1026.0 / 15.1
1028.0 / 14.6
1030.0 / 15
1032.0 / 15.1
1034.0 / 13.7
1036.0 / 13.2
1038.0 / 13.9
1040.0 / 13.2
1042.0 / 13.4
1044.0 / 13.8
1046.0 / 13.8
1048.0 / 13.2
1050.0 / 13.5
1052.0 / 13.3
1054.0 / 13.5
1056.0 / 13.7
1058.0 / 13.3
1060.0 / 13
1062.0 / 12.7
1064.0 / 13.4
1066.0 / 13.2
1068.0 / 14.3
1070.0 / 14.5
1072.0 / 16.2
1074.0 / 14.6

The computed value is 12.5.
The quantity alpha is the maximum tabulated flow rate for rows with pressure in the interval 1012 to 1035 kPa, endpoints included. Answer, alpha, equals 15.1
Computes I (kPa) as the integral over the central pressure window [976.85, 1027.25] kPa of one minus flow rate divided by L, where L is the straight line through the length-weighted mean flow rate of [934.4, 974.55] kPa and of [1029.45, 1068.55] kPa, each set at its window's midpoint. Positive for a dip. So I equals 5.3 kPa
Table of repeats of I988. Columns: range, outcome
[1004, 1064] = 13.8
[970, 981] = 12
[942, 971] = 14.4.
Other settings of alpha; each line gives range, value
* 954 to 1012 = 15.5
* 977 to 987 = 11.6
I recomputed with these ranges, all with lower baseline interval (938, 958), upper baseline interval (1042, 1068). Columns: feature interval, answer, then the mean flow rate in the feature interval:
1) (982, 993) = 3.3 kPa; 9.97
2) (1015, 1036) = -0.7 kPa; 14.3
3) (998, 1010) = 0.7 kPa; 13.2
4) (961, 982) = 2.5 kPa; 12.8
